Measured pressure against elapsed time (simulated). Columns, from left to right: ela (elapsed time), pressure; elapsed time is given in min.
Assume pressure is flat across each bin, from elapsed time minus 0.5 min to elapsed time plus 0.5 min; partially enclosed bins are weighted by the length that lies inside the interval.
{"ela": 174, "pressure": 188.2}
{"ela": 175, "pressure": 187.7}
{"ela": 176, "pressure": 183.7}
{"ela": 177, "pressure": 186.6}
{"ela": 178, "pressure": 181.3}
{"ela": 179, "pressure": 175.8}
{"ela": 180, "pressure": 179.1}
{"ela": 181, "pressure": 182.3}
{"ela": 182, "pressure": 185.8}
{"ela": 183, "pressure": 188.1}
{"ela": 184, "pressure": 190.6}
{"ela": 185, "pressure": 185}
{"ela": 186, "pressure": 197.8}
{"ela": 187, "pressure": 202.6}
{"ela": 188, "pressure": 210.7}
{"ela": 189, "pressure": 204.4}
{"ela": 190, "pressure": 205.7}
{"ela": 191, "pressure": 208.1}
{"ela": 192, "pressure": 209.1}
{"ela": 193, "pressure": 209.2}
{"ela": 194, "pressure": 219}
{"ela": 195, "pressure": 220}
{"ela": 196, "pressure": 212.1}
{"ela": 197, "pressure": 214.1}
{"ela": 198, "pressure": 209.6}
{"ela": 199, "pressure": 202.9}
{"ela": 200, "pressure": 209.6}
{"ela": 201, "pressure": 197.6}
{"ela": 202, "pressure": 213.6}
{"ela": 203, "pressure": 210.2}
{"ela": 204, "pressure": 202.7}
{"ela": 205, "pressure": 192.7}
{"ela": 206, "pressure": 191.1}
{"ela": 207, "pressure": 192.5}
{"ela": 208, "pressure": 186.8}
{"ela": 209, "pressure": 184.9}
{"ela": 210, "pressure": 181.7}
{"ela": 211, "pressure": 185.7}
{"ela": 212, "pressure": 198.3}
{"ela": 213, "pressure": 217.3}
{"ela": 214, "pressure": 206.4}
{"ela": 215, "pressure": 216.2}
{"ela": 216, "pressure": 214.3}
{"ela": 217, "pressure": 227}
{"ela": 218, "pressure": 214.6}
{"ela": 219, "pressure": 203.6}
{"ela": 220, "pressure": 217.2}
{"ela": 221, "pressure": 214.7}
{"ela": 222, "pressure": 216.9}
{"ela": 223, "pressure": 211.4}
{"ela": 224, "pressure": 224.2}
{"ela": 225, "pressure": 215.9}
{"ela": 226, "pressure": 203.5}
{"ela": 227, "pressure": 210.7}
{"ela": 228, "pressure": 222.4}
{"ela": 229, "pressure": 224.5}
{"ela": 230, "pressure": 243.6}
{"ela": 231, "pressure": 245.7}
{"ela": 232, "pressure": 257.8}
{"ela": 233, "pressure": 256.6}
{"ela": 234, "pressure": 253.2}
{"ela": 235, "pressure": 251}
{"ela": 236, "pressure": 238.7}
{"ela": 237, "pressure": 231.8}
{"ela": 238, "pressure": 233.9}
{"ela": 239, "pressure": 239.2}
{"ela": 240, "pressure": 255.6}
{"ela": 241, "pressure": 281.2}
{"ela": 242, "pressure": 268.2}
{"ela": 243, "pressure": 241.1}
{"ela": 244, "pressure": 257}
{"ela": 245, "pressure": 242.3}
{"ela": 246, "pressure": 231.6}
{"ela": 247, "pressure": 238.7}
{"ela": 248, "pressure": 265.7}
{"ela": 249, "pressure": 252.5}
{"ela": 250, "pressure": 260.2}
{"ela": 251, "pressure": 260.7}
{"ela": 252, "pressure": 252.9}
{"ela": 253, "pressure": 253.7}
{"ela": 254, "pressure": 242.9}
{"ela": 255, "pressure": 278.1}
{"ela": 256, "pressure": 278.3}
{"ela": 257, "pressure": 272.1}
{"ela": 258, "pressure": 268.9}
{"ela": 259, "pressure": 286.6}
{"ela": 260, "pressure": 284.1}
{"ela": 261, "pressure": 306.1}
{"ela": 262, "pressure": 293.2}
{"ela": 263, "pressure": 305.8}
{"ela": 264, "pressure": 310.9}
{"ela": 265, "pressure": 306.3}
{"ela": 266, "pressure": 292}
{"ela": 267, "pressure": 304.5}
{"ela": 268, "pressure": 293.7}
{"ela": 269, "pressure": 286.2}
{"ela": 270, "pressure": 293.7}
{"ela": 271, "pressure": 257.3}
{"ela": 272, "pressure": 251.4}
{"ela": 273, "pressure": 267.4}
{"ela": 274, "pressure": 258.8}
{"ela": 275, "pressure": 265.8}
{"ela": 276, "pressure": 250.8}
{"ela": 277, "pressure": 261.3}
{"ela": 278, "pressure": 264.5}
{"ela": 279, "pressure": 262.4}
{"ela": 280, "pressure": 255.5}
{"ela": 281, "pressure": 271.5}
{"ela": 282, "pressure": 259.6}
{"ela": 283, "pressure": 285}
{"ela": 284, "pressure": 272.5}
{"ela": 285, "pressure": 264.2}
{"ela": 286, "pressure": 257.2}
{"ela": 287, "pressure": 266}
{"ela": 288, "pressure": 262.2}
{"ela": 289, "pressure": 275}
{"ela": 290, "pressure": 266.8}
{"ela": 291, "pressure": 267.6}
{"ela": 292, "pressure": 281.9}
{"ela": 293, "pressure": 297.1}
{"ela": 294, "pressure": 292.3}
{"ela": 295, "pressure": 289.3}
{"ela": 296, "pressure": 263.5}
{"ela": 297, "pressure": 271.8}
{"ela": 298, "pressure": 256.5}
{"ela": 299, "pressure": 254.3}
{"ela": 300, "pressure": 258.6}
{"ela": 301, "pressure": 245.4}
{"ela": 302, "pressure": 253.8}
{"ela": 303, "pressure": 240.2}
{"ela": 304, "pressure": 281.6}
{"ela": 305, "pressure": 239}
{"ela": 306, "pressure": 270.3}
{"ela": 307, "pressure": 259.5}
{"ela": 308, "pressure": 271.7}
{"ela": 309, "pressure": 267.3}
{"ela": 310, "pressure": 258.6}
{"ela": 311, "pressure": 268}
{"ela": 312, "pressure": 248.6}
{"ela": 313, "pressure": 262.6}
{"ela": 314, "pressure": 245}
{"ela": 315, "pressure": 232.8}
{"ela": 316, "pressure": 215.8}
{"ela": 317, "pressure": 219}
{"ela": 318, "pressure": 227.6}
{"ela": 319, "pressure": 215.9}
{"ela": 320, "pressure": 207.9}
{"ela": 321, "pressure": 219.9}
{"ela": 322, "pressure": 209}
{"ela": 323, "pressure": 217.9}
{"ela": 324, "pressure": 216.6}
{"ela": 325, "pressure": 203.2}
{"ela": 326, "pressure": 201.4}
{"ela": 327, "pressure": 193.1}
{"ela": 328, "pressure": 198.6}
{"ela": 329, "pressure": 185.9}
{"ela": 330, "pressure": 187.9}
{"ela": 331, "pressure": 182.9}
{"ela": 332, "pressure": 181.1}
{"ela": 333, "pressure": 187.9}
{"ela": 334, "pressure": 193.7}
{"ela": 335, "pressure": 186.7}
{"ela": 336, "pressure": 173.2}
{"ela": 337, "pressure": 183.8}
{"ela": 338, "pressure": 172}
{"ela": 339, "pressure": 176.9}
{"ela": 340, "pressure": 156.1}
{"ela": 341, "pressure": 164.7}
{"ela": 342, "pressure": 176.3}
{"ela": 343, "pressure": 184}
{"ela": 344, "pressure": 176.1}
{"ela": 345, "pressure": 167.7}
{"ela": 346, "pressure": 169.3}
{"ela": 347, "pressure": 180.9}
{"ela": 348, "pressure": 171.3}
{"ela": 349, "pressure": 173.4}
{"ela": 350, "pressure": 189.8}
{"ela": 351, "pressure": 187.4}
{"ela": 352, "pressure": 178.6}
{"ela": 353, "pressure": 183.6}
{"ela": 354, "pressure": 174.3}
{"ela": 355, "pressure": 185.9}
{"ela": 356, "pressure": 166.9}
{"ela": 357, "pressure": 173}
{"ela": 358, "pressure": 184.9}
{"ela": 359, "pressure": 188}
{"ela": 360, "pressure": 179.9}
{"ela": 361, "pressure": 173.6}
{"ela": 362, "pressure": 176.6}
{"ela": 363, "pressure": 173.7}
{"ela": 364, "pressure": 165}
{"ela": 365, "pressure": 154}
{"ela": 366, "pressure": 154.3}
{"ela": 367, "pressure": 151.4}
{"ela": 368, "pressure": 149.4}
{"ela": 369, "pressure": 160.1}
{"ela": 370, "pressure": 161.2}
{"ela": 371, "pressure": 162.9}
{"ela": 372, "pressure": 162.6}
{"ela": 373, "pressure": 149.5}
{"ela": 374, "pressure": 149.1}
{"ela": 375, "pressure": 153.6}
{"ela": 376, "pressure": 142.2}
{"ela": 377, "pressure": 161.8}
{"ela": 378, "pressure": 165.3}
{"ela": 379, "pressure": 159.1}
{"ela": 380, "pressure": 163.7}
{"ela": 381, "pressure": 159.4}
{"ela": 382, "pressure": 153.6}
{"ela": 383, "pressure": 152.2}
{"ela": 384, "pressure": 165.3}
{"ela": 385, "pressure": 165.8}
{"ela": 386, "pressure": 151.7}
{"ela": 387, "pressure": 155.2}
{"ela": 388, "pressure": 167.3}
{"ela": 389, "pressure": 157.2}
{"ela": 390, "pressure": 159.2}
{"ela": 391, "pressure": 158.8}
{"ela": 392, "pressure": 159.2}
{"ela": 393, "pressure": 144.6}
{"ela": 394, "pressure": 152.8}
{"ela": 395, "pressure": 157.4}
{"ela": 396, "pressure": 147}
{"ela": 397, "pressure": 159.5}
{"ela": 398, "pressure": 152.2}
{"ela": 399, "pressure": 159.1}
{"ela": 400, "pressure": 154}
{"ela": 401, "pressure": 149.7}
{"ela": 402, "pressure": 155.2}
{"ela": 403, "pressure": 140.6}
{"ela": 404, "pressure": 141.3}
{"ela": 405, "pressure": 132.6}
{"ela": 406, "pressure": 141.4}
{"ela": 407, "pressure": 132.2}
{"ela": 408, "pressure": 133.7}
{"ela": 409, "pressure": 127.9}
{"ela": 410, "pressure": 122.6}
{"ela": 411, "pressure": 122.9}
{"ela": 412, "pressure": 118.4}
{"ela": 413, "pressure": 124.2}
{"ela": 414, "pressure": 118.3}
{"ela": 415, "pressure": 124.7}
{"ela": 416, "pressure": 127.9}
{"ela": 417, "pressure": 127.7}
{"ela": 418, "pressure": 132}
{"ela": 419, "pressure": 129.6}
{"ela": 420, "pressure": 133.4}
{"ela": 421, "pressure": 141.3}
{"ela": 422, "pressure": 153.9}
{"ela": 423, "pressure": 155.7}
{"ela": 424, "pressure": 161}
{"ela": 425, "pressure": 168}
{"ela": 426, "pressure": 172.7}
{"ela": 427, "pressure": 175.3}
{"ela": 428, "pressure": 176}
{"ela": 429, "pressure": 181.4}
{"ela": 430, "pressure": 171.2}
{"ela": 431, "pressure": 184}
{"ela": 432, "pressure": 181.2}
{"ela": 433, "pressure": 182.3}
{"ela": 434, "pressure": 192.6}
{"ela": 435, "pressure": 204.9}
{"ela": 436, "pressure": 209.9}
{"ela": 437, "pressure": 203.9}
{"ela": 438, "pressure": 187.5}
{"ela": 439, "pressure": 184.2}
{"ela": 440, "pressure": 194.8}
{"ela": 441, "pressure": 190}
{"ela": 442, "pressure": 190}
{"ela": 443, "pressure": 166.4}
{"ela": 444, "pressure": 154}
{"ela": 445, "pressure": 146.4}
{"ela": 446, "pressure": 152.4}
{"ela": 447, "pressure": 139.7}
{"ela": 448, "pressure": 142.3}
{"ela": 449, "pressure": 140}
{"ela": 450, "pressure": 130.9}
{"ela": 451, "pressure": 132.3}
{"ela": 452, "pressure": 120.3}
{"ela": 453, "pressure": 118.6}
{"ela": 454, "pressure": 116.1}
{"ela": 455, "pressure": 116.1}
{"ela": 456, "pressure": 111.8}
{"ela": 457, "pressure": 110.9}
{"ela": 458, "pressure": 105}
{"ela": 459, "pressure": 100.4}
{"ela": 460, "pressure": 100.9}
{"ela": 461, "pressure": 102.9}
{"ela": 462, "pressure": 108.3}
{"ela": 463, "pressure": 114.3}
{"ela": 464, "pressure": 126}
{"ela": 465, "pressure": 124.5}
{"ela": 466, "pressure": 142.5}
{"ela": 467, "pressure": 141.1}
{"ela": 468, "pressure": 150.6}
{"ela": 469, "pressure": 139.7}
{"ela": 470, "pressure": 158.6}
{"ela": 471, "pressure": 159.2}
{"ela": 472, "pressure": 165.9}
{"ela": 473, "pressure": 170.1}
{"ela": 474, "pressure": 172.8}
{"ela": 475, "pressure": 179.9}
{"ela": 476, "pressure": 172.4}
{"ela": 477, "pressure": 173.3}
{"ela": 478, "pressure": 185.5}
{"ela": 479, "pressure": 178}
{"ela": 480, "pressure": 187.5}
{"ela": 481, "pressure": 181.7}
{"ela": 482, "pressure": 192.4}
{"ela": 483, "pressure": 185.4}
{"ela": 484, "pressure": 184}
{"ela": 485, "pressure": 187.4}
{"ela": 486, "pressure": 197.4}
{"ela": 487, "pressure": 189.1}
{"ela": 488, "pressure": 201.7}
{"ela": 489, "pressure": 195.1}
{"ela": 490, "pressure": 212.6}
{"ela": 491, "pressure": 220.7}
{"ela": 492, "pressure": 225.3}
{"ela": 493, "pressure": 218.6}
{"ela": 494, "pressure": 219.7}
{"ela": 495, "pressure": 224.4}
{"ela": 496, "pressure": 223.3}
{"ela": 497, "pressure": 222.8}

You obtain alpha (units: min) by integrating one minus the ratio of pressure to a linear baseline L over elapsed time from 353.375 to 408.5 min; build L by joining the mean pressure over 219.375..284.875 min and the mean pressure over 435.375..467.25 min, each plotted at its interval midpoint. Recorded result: 7.4 min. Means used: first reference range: 258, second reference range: 142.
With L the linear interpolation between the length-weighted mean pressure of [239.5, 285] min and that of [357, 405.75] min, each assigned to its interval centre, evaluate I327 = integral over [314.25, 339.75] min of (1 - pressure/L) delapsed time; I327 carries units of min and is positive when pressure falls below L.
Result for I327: 1.2 min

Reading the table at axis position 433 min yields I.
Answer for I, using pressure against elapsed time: 182.3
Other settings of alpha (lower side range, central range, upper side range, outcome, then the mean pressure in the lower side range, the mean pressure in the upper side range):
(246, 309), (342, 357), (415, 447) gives 3.00 min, 270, 168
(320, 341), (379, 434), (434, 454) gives 6.75 min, 191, 163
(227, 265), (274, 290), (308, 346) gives -2.03 min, 259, 205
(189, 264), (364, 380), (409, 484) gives 2.05 min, 232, 152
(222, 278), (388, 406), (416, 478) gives 2.76 min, 259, 152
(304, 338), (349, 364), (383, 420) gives 0.56 min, 219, 144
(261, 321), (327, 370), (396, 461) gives 8.02 min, 265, 148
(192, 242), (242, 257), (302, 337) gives -2.41 min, 218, 223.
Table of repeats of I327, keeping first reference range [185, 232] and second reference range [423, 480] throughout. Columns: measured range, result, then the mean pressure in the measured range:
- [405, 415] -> 2.3 min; 127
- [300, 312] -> -4.6 min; 259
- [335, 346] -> 0.4 min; 174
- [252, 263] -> -4.3 min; 277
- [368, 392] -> 1.9 min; 158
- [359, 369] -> 0.6 min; 165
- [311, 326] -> -3.3 min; 225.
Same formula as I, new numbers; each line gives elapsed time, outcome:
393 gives 144.6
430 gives 171.2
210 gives 181.7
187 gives 202.6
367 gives 151.4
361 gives 173.6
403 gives 140.6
